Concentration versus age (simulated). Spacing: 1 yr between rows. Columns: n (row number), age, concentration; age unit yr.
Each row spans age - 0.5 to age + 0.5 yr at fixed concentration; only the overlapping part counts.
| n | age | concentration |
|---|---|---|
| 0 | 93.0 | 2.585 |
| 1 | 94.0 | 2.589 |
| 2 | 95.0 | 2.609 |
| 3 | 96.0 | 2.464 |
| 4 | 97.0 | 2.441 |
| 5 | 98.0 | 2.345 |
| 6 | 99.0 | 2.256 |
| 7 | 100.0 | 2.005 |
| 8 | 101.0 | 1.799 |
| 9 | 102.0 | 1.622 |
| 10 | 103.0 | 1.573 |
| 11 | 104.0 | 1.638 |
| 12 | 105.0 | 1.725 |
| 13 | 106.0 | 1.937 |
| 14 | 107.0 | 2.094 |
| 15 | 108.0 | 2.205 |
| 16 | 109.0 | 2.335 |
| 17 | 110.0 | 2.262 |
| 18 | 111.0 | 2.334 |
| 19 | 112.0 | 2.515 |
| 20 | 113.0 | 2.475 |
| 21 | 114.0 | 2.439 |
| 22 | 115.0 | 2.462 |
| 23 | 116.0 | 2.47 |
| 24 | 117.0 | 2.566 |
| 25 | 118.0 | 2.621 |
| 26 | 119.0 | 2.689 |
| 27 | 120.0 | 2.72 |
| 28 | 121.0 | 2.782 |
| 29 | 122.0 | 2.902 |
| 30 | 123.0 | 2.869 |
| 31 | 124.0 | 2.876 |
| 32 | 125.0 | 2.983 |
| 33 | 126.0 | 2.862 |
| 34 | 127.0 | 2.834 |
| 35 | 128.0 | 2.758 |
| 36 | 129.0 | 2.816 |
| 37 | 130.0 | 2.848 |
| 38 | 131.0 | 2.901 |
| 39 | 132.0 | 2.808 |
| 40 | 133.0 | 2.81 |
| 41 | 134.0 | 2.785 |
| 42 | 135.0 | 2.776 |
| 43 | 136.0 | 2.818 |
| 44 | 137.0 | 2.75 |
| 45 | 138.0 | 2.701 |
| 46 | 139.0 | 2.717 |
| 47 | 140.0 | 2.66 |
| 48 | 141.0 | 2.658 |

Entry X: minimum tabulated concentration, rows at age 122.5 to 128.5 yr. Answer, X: 2.758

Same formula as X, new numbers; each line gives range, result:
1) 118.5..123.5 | 2.689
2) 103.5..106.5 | 1.638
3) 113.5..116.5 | 2.439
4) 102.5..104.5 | 1.573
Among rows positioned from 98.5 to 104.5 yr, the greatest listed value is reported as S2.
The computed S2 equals 2.256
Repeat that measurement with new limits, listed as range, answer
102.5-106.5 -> 1.937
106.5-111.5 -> 2.335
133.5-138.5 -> 2.818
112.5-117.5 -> 2.566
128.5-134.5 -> 2.901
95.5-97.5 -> 2.464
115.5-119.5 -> 2.689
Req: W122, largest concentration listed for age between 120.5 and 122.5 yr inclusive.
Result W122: 2.902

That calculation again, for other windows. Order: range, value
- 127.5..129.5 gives 2.816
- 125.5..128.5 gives 2.862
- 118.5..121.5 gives 2.782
